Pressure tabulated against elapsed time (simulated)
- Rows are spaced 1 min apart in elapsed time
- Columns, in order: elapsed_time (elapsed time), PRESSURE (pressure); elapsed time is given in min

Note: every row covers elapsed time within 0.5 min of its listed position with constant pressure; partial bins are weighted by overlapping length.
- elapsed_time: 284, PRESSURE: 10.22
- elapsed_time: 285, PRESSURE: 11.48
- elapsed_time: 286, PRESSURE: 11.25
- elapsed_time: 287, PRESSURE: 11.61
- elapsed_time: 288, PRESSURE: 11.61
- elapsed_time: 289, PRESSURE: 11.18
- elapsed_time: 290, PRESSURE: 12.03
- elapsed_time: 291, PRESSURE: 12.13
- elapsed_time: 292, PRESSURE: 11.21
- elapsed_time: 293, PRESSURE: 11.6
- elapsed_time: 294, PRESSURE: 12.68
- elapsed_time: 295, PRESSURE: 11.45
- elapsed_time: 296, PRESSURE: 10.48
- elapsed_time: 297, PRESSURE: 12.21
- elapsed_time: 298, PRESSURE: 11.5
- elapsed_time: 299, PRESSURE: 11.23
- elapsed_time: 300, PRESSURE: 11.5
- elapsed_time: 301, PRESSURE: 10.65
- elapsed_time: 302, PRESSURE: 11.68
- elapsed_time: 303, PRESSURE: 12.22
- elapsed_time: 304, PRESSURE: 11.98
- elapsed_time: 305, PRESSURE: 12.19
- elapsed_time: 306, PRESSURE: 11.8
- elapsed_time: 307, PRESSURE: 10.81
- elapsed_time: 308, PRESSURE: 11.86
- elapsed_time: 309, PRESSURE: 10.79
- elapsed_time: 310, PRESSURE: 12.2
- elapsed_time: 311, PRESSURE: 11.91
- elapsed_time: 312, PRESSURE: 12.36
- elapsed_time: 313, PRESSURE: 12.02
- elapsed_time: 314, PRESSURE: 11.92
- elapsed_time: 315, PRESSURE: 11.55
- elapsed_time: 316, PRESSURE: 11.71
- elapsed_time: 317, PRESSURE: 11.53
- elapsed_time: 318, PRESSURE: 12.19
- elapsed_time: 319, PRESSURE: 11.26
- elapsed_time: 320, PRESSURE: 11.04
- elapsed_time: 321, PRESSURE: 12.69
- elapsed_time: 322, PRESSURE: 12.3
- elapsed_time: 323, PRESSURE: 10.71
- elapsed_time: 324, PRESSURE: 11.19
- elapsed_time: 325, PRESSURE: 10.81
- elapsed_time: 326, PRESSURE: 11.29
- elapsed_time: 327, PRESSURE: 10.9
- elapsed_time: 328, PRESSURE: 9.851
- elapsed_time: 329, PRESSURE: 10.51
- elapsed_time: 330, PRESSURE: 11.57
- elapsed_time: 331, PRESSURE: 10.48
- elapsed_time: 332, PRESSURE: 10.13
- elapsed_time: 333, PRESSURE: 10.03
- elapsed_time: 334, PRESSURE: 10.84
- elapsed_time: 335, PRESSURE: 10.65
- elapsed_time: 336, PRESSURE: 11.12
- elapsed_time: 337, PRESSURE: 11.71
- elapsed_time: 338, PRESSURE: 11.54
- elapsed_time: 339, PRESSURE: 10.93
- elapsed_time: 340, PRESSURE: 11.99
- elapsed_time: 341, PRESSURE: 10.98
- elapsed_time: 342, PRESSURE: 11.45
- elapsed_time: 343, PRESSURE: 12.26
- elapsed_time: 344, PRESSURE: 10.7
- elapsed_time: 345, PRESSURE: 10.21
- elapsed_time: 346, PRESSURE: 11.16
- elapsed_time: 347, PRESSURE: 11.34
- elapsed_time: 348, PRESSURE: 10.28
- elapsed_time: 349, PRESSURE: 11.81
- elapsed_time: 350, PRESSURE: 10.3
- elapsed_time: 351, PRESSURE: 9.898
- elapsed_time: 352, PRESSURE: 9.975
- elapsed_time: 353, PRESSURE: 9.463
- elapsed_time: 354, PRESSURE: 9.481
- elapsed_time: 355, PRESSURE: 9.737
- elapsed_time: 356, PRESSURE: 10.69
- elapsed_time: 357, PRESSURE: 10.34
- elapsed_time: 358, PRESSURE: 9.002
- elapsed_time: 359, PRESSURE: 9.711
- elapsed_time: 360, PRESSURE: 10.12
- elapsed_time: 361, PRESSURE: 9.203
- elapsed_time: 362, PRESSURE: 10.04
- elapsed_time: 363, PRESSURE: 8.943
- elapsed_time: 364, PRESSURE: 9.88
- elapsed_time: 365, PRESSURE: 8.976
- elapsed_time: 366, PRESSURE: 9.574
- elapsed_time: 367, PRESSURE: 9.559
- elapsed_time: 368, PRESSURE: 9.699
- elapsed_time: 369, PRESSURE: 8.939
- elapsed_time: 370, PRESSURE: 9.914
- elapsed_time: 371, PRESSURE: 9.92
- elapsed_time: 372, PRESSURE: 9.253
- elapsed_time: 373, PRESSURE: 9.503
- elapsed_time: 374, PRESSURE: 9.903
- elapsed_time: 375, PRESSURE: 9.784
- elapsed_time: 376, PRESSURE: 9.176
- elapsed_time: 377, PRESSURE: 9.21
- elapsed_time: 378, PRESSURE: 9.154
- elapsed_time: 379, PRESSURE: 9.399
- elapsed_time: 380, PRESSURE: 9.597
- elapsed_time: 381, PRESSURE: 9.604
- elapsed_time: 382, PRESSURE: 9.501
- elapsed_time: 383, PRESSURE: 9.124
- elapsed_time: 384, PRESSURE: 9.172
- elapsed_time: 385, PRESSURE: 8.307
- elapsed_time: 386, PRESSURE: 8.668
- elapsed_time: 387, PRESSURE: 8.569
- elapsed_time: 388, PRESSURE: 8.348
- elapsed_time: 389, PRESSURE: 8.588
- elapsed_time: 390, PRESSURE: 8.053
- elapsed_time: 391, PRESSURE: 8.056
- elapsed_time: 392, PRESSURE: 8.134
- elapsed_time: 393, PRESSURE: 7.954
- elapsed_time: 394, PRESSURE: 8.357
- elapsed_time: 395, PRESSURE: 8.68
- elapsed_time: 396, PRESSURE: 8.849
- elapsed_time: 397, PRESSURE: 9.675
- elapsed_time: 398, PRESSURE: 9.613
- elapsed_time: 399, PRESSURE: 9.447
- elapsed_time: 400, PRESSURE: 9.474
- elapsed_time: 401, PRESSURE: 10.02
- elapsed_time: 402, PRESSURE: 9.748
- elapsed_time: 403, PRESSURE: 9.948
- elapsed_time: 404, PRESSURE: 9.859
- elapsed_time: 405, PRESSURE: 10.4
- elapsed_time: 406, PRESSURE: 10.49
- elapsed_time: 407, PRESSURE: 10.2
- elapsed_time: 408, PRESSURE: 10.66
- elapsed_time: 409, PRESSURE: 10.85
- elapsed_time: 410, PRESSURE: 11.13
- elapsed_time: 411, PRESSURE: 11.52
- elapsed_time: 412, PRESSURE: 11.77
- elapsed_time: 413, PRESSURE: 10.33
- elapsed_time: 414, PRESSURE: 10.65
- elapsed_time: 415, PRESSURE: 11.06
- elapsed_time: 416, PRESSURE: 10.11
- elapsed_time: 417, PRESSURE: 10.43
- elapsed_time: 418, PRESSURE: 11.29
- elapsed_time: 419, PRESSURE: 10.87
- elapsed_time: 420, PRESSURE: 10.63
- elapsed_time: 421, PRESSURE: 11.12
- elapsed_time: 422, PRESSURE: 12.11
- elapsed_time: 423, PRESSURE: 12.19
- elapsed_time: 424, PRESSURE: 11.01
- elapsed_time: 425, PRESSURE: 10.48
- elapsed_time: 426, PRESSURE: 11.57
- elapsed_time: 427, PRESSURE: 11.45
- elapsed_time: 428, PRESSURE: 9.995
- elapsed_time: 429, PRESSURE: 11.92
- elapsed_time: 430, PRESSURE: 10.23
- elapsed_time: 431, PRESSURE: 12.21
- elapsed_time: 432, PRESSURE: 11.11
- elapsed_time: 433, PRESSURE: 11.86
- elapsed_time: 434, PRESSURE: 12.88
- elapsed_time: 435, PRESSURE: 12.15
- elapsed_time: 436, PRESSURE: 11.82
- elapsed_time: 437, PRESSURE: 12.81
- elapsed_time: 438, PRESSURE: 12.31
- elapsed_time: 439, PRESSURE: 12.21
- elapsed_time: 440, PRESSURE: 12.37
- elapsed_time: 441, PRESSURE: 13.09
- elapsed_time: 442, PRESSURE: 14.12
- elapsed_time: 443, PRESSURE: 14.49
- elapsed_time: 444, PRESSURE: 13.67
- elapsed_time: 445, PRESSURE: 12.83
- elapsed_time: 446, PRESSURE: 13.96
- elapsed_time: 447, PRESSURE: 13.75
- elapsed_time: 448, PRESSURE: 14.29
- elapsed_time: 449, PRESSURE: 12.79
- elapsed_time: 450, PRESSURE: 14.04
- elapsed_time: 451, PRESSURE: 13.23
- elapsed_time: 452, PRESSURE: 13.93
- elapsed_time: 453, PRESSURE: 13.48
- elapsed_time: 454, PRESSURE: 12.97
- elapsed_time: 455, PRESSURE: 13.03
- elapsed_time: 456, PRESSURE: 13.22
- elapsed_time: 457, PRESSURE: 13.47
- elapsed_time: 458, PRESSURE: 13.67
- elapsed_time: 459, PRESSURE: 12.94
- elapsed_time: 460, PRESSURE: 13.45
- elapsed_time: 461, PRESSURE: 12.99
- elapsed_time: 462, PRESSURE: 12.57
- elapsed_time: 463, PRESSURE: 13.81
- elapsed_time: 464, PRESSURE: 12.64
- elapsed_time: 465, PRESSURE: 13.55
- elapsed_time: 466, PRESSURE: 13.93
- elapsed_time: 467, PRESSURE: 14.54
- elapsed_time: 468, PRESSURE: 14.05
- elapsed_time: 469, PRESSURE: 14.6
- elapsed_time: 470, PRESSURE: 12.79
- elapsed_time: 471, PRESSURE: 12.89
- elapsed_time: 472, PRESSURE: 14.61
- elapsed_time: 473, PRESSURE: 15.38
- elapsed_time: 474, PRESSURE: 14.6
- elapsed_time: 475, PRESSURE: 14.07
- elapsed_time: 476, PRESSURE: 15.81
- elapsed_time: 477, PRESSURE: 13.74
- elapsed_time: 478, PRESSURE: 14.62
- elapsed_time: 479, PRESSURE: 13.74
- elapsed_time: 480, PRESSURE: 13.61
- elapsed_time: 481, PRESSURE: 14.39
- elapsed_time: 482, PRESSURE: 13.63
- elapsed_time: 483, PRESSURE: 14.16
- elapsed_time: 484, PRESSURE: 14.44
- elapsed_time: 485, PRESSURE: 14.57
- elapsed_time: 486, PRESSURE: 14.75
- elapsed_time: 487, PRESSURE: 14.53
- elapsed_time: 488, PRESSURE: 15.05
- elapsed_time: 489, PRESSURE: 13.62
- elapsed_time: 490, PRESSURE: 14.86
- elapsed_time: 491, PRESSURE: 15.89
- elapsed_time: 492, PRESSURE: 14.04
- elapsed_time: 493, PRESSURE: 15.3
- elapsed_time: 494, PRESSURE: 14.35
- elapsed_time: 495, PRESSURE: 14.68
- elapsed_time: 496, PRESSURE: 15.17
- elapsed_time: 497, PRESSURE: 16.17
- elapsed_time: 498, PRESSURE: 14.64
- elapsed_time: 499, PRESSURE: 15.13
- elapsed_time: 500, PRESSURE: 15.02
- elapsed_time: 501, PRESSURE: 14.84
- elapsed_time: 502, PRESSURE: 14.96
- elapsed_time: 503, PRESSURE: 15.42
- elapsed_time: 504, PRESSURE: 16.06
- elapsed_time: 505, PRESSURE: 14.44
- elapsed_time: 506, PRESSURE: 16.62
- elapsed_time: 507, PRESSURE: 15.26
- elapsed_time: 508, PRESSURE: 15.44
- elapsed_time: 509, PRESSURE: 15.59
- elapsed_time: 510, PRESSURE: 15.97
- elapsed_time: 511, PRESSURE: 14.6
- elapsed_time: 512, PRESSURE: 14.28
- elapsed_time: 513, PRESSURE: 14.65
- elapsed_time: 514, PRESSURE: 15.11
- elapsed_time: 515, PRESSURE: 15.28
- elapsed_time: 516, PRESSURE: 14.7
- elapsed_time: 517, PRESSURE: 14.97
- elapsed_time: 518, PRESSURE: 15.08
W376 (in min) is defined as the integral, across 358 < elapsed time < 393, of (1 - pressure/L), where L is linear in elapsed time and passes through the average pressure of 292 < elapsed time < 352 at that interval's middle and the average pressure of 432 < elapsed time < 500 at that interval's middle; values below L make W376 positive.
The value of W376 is 8.67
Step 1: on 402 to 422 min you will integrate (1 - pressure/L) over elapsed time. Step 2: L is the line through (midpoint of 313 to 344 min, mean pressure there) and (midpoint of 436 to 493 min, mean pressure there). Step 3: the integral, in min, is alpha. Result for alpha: 3.3 min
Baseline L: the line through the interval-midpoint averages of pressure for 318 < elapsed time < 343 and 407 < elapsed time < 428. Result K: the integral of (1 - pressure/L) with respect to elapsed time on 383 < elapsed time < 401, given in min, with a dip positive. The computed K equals 3.7 min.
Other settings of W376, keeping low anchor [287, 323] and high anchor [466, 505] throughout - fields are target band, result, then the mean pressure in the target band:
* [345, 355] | 1.64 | 10.4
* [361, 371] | 2.49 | 9.51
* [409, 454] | 5.45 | 12.1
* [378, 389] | 3.34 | 9.01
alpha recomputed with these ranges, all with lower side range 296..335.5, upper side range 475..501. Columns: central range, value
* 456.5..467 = 0.6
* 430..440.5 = 1.2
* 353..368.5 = 3.3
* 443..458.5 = 0.4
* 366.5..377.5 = 2.6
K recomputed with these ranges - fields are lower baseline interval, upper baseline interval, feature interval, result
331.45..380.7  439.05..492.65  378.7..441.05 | 8.5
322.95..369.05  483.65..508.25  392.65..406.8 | 3.0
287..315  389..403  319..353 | -1.0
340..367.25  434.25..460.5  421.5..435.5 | 1.2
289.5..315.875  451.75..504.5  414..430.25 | 2.9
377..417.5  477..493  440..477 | -2.2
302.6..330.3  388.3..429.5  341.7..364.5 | 1.6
